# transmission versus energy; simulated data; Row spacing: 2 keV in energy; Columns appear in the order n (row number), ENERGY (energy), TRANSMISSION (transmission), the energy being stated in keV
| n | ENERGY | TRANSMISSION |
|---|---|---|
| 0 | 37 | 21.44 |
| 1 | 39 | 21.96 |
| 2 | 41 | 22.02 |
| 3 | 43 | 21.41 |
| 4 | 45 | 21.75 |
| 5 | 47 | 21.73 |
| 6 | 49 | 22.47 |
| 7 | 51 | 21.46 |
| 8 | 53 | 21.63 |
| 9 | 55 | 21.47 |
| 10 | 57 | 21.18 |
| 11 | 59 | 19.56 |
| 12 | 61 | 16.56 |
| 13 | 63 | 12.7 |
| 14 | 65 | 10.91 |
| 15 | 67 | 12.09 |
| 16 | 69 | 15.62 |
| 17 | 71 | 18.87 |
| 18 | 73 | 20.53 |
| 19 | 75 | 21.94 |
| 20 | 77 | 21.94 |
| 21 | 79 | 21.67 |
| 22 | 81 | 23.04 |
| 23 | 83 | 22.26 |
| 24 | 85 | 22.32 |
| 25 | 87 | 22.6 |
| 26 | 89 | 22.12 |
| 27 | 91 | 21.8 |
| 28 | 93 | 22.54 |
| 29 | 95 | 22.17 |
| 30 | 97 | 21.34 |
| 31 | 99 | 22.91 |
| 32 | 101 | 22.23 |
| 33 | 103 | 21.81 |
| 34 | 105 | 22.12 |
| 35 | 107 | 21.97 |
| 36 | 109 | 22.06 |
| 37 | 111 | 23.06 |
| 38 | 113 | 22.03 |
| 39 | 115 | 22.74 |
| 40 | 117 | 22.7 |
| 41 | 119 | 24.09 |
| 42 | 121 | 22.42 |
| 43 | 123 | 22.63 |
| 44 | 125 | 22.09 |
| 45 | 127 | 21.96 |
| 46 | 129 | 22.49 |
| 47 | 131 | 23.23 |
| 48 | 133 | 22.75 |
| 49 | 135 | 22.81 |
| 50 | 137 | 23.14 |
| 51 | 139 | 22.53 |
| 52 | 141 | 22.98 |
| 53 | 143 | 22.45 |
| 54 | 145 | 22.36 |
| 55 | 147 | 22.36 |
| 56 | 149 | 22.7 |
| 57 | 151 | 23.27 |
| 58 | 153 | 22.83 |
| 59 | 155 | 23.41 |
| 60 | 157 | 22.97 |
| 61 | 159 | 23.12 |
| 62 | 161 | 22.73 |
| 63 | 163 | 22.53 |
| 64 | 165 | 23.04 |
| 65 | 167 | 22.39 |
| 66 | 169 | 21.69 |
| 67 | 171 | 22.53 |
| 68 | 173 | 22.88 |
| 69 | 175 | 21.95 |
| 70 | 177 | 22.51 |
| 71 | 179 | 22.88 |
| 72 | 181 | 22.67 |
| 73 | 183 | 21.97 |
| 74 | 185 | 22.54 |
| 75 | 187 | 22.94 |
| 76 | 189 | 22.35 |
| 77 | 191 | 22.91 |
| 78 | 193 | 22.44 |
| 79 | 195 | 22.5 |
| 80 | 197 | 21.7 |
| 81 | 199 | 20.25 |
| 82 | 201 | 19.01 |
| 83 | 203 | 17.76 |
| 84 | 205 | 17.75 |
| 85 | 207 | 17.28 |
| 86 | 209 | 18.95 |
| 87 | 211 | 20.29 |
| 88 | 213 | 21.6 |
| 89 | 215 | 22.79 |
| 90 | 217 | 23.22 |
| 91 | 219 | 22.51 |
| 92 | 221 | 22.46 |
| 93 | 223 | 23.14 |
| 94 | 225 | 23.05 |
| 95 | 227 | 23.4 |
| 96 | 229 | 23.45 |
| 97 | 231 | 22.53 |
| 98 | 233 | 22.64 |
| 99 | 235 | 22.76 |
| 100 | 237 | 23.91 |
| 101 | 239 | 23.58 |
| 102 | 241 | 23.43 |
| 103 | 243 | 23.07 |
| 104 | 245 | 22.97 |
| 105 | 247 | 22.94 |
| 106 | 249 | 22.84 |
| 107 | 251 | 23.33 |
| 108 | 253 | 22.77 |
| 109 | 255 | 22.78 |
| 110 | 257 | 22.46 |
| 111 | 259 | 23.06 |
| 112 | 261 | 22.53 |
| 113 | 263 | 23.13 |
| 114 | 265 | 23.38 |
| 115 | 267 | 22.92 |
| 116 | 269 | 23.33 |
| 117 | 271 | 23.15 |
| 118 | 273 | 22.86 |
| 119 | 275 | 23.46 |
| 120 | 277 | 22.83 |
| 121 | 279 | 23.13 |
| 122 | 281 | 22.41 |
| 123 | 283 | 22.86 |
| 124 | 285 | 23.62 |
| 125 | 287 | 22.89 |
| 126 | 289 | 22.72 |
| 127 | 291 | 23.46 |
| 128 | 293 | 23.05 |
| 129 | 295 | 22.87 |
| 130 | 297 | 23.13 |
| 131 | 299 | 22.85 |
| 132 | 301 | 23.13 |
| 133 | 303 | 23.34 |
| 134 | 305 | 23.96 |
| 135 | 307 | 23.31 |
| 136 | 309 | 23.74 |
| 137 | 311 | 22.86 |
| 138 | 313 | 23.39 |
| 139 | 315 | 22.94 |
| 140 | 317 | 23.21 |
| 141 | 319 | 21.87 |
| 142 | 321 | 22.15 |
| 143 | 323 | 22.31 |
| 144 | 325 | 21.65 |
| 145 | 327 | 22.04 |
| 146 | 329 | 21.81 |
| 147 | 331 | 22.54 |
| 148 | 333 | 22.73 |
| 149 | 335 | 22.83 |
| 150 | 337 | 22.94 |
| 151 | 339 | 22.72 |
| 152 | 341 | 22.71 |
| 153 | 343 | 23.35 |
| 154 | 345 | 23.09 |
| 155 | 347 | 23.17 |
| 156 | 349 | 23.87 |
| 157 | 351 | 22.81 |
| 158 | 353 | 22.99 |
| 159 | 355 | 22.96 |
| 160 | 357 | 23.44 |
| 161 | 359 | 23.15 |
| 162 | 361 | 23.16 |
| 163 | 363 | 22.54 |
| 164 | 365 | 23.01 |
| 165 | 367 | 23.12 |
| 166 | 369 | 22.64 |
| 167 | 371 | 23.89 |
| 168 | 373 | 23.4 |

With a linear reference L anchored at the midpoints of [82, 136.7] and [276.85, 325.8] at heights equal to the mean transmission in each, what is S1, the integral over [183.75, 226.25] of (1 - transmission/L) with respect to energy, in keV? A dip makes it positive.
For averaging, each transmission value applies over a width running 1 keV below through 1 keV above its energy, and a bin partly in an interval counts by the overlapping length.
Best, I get 2.6 keV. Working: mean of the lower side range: 22.4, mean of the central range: 21.3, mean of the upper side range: 23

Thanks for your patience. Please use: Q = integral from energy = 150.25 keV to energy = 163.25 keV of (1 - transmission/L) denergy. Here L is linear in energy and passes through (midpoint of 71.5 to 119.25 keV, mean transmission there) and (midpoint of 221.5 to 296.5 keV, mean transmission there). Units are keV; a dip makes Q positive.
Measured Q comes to -0.3 keV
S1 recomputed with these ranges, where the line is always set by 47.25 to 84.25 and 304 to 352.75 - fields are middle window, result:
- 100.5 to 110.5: -1.1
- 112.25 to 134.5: -2.9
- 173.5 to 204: -1.2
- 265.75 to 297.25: -1.2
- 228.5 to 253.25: -1.6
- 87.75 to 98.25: -1.3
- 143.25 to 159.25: -1.9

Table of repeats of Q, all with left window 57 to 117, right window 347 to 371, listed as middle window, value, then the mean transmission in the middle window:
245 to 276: -1.2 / 23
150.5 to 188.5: -2.4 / 22.7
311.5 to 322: 0.0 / 22.7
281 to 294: -0.4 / 23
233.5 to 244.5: -0.7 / 23.3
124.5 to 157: -2.6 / 22.7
